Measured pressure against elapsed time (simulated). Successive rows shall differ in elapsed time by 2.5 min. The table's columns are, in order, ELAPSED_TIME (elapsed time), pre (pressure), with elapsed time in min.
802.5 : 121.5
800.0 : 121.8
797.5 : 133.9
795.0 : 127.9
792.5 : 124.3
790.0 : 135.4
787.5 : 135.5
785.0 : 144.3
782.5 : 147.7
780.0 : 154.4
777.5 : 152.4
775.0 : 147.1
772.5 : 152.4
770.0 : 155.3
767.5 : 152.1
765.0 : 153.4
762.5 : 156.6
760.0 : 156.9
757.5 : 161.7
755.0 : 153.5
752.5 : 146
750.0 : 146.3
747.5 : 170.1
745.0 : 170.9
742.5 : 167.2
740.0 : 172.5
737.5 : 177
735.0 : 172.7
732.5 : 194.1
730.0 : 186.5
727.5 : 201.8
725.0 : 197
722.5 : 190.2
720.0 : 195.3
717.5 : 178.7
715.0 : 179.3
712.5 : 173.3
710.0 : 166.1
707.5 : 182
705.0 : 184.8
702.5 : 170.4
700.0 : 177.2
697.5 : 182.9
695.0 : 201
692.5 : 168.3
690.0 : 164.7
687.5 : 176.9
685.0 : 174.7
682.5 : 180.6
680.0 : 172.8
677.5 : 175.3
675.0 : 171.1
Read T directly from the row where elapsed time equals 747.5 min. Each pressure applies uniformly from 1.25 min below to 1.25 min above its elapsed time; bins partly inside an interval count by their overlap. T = 170.1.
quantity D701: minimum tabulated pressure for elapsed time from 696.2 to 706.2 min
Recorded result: 170.4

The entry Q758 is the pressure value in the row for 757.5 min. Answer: 161.7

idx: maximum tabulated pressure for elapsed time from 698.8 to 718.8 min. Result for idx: 184.8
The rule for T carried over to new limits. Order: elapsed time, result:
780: 154.4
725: 197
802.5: 121.5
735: 172.7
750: 146.3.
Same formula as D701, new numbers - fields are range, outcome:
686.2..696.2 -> 164.7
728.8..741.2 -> 172.5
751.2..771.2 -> 146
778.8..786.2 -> 144.3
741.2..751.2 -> 146.3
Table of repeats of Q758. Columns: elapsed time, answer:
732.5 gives 194.1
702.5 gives 170.4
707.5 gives 182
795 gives 127.9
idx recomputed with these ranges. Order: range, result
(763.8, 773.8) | 155.3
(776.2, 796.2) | 154.4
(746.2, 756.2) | 170.1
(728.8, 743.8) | 194.1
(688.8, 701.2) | 201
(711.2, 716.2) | 179.3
